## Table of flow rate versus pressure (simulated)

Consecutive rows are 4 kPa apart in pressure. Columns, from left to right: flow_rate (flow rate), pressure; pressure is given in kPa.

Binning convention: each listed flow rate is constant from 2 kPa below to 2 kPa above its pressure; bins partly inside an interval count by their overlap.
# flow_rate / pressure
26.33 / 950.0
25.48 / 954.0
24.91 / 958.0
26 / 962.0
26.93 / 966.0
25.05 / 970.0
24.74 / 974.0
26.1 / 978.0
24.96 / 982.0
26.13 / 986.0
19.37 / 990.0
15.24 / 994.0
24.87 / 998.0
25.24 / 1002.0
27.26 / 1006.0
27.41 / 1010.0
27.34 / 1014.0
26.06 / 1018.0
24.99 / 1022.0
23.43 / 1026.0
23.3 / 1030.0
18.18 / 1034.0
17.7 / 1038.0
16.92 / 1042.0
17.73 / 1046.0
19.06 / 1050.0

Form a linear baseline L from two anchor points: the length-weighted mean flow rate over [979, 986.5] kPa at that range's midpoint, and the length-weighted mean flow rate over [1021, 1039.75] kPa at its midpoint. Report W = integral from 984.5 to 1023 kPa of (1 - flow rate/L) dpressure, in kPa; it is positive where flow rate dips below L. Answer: -1.3 kPa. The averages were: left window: 25.5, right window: 21.4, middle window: 24.4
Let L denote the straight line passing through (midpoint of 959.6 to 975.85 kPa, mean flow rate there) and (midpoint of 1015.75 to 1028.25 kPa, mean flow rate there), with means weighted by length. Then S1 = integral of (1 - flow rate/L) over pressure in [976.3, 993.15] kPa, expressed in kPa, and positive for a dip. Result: 1.3 kPa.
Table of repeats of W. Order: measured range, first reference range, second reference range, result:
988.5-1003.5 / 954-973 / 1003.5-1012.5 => 3.2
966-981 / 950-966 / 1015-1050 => -0.4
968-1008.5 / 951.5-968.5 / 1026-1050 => -1.0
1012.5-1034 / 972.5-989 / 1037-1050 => -4.5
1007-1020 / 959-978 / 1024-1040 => -2.8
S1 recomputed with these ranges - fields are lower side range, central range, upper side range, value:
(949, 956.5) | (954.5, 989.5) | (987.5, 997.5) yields -4.70 kPa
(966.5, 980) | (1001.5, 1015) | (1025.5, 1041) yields -2.77 kPa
